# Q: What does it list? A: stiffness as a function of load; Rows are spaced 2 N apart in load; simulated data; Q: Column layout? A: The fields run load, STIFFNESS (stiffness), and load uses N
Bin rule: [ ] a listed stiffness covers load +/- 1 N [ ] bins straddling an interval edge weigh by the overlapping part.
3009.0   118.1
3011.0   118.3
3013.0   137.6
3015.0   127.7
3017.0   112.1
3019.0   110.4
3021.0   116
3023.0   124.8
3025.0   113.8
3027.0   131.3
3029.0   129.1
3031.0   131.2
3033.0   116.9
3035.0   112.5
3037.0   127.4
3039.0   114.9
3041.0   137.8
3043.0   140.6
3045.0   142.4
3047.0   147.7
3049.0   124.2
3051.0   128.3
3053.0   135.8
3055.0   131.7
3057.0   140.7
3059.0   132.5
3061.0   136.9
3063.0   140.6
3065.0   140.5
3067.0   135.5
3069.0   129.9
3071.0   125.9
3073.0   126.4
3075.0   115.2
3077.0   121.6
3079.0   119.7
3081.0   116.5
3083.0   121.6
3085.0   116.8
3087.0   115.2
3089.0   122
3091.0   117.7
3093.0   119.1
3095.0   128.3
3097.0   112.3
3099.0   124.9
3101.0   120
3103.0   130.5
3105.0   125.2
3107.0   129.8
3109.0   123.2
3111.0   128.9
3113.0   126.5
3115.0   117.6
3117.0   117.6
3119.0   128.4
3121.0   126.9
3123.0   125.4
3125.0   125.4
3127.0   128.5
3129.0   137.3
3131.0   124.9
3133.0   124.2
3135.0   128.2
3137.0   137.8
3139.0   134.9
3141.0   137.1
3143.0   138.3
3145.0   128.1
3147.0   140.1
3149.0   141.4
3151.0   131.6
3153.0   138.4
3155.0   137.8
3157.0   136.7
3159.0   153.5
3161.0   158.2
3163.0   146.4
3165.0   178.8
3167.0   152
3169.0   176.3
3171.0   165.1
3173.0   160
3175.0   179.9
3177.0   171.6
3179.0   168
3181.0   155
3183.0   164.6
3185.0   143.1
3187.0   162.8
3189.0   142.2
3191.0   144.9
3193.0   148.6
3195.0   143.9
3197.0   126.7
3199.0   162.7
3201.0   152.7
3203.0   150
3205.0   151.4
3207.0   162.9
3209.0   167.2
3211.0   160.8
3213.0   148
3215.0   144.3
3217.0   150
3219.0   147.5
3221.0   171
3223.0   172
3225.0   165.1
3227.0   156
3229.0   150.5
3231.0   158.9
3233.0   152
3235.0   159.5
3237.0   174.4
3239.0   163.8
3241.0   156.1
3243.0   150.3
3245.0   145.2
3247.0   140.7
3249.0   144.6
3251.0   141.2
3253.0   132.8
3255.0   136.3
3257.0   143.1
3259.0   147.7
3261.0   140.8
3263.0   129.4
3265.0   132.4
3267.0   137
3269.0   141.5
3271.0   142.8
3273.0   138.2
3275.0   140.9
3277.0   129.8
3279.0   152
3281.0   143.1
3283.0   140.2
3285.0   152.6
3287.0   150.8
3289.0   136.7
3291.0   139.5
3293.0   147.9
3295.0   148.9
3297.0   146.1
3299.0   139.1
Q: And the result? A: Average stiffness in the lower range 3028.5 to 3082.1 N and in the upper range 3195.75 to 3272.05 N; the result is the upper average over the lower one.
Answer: 1.2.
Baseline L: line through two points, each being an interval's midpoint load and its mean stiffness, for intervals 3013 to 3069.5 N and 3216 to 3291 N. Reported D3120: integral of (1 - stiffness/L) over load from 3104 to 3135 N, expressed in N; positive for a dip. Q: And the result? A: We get 2.3 N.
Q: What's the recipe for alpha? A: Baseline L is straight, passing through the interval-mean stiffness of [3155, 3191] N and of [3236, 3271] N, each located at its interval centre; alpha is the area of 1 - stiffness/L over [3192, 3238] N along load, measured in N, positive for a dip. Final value -1.3 N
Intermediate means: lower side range 159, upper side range 144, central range 155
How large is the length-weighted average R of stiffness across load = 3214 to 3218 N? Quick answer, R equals 147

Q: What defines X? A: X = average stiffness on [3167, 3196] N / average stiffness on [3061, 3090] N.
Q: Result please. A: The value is 1.3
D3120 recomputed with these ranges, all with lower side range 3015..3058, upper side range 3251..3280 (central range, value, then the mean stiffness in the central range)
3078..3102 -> 1.92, 120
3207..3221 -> -1.92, 155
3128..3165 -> -1.60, 139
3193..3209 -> -1.81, 151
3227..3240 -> -2.10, 160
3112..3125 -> 0.74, 124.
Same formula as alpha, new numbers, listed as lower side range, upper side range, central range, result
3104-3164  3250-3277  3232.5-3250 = -2.1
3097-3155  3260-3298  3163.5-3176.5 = -3.4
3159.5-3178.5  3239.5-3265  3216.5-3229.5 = -0.8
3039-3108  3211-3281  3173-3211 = -3.7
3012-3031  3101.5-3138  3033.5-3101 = -1.3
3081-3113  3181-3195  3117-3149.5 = 0.6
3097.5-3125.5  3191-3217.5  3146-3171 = -2.1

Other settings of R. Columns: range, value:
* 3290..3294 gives 144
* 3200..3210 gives 157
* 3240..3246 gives 151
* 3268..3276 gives 141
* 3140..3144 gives 138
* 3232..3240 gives 162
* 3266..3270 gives 139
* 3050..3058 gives 134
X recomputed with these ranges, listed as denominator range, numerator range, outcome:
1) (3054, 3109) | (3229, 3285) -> 1.15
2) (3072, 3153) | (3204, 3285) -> 1.18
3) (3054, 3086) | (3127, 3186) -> 1.15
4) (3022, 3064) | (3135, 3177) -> 1.14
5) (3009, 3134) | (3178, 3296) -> 1.18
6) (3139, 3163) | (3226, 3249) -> 1.10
